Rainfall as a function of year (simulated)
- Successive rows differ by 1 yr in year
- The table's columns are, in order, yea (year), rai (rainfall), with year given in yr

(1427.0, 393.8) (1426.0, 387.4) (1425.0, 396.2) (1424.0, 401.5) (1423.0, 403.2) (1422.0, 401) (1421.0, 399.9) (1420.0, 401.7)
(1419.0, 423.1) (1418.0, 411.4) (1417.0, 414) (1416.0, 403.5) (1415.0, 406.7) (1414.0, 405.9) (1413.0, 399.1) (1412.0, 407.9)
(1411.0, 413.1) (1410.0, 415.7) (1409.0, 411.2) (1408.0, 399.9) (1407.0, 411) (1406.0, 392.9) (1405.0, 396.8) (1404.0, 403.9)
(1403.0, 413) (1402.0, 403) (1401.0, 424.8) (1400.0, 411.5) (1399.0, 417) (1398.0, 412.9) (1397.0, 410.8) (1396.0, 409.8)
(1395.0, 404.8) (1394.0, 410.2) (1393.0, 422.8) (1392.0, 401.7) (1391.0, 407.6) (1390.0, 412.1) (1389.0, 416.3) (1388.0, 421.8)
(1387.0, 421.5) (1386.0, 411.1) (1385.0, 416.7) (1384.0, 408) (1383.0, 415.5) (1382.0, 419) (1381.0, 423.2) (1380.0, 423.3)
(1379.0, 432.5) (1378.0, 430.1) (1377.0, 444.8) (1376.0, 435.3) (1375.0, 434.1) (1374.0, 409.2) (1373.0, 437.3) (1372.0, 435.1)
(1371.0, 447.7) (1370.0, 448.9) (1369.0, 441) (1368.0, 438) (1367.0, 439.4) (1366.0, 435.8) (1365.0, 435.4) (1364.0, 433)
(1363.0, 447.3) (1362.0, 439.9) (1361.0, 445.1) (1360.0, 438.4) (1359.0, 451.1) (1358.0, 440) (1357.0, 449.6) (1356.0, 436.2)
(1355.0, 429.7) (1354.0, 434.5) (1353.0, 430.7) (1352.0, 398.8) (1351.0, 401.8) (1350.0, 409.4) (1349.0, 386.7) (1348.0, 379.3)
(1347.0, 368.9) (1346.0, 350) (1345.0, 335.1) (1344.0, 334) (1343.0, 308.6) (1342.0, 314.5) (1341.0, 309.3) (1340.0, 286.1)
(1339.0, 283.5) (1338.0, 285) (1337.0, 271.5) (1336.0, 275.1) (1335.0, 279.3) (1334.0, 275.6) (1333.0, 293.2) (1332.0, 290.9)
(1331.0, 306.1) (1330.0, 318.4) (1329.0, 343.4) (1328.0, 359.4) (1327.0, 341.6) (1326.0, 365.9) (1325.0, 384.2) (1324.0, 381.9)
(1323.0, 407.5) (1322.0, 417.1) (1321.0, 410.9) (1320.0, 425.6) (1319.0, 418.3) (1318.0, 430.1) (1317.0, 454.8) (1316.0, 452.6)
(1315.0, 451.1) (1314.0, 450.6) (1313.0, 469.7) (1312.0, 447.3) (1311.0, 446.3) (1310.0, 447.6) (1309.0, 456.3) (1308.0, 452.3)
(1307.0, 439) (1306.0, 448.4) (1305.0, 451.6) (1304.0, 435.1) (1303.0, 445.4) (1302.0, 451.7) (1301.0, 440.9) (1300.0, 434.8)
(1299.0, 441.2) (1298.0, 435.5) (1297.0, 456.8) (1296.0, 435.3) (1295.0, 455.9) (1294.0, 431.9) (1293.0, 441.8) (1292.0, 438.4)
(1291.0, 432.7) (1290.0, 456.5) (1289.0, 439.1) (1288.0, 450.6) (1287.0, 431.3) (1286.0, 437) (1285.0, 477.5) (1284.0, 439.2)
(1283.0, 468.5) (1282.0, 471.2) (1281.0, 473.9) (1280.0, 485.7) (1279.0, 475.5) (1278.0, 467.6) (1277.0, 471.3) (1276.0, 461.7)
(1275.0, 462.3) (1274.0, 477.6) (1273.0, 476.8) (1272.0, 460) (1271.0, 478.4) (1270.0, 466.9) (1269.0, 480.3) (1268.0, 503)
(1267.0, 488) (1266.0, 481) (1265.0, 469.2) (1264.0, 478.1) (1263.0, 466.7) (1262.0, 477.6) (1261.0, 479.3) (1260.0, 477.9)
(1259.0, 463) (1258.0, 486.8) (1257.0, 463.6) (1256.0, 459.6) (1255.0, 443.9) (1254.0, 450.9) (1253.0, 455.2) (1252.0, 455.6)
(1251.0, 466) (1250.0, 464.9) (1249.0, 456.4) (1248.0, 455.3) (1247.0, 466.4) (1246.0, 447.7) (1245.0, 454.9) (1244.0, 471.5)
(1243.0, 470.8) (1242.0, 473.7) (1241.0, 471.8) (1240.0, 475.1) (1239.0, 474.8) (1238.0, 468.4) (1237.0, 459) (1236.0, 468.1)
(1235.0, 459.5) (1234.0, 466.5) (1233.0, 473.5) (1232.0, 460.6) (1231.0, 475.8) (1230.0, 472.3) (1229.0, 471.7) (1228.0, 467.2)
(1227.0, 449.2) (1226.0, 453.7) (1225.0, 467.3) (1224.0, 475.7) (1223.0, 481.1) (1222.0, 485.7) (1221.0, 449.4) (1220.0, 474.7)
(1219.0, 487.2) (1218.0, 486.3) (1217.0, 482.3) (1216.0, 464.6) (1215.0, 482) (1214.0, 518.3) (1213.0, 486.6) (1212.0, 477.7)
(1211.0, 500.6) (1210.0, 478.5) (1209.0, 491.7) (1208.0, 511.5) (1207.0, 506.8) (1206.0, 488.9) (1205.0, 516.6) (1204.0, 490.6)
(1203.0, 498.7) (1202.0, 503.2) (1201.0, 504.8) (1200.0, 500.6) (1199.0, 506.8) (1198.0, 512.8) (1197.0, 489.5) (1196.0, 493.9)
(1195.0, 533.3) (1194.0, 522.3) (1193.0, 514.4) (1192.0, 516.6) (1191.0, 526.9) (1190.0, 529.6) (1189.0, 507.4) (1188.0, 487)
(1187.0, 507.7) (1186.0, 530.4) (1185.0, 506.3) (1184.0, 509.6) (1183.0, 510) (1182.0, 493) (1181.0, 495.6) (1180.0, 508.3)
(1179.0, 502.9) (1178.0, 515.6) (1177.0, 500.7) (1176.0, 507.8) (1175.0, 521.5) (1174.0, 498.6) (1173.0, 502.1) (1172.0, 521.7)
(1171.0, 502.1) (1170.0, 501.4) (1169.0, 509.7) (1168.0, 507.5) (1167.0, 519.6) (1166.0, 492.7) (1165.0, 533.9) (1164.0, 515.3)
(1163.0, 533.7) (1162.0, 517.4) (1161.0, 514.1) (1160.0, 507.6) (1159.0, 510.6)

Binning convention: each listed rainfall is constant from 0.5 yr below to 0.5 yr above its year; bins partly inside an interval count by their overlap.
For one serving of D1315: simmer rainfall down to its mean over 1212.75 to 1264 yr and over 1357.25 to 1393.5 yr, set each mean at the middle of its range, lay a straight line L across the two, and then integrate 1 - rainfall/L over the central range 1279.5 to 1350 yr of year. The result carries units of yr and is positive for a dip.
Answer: 7.5 yr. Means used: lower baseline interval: 469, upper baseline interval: 430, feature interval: 400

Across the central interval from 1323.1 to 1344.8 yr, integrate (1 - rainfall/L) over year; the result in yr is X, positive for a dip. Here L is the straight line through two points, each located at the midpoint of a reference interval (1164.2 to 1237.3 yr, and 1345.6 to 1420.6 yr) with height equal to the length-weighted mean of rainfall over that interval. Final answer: 6.1 yr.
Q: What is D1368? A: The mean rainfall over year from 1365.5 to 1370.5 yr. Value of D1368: 441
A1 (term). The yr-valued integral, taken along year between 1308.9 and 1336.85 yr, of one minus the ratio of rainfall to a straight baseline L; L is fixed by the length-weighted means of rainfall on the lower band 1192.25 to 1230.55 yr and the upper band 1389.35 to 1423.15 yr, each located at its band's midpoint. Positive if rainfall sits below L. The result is 3.8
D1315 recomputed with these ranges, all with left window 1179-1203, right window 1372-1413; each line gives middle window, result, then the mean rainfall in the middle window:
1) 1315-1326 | 0.77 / 417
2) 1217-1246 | 1.22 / 469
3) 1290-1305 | 0.57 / 442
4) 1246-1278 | 0.47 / 469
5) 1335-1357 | 4.14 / 354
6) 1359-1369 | -0.26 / 440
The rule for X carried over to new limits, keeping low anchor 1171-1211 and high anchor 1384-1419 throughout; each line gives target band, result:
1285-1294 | 0.4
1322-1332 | 2.0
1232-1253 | 0.8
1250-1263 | 0.3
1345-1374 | 0.3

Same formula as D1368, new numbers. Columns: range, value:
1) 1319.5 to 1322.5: 418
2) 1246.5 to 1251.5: 462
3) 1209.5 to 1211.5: 490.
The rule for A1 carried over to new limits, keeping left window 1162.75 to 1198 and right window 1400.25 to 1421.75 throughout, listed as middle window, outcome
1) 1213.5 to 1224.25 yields 0.27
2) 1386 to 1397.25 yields 0.10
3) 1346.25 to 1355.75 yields 0.66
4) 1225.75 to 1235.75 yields 0.46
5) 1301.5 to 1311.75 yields 0.15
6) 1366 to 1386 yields -0.33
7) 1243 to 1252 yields 0.37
